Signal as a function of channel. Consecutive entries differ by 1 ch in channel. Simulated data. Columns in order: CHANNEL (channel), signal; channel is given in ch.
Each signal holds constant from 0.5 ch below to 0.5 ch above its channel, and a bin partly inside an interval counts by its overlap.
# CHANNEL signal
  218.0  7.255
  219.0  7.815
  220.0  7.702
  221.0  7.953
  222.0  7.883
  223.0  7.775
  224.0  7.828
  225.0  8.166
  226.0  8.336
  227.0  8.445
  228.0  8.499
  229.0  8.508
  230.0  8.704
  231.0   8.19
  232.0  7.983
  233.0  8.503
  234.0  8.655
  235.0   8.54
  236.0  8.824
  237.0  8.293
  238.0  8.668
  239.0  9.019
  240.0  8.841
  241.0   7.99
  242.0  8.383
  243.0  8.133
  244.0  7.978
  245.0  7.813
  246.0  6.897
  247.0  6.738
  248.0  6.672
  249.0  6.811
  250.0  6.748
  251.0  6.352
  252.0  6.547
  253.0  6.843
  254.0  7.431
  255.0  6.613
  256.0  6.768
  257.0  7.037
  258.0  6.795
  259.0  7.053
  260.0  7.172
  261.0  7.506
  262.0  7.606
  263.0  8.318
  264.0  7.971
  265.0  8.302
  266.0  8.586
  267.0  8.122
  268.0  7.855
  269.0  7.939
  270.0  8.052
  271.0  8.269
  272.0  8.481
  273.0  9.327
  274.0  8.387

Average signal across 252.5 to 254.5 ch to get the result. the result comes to 7.14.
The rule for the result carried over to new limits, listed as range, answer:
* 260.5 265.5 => 7.94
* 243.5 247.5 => 7.36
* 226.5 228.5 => 8.47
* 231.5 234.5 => 8.38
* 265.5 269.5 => 8.13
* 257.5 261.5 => 7.13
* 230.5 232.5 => 8.09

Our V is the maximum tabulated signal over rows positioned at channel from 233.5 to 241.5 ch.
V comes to 9.019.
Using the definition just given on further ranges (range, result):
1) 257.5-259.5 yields 7.053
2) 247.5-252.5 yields 6.811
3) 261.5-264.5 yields 8.318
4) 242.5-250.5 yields 8.133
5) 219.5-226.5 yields 8.336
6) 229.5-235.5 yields 8.704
